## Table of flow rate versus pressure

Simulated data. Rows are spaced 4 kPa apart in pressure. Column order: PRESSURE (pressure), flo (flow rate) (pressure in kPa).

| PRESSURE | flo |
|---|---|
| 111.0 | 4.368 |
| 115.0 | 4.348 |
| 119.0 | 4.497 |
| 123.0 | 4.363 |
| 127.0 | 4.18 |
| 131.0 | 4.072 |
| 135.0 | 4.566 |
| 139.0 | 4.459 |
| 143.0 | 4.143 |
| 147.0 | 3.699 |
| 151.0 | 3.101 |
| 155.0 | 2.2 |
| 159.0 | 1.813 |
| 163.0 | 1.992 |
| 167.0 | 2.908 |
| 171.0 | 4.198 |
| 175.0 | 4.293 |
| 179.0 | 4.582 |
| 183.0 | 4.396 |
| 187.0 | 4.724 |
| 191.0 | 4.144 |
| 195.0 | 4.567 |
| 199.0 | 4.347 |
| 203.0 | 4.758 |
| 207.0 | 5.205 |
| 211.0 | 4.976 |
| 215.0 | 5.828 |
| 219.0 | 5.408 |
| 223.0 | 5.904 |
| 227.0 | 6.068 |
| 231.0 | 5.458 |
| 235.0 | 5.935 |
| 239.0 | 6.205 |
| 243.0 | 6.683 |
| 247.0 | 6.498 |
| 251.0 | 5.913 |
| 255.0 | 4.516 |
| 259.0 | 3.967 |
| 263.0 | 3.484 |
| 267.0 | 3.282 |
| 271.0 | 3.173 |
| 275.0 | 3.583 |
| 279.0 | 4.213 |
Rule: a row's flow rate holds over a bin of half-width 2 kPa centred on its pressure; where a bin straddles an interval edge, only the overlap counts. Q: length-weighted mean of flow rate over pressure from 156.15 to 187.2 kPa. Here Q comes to 3.51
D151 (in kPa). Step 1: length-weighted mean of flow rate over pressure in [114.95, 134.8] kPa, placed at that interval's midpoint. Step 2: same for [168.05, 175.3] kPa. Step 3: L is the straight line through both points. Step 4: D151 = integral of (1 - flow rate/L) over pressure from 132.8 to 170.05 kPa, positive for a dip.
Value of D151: 8.4 kPa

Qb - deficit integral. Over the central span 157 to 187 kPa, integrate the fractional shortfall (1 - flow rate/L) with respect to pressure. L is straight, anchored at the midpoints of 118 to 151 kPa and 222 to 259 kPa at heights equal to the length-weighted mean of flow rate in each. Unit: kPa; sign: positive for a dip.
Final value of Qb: 7.81 kPa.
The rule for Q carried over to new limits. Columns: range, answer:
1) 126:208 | 3.9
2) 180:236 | 5.1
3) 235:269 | 5.12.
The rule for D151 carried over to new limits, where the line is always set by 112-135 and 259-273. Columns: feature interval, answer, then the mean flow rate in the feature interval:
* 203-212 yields -3.0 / 5.03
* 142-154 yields 2.0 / 3.49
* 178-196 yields -2.6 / 4.47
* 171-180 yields -0.9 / 4.37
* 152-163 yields 5.4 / 2.1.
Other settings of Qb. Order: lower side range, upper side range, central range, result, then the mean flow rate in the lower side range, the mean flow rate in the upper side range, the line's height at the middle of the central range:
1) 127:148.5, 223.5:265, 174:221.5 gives 1.4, 4.2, 5.49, 4.93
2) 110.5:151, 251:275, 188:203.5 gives -1.6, 4.21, 3.86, 4.04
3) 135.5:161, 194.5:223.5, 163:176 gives 1.6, 3.31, 5.11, 3.94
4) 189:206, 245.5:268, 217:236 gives -4.9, 4.5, 4.63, 4.56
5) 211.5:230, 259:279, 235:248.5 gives -4.6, 5.72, 3.52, 4.76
